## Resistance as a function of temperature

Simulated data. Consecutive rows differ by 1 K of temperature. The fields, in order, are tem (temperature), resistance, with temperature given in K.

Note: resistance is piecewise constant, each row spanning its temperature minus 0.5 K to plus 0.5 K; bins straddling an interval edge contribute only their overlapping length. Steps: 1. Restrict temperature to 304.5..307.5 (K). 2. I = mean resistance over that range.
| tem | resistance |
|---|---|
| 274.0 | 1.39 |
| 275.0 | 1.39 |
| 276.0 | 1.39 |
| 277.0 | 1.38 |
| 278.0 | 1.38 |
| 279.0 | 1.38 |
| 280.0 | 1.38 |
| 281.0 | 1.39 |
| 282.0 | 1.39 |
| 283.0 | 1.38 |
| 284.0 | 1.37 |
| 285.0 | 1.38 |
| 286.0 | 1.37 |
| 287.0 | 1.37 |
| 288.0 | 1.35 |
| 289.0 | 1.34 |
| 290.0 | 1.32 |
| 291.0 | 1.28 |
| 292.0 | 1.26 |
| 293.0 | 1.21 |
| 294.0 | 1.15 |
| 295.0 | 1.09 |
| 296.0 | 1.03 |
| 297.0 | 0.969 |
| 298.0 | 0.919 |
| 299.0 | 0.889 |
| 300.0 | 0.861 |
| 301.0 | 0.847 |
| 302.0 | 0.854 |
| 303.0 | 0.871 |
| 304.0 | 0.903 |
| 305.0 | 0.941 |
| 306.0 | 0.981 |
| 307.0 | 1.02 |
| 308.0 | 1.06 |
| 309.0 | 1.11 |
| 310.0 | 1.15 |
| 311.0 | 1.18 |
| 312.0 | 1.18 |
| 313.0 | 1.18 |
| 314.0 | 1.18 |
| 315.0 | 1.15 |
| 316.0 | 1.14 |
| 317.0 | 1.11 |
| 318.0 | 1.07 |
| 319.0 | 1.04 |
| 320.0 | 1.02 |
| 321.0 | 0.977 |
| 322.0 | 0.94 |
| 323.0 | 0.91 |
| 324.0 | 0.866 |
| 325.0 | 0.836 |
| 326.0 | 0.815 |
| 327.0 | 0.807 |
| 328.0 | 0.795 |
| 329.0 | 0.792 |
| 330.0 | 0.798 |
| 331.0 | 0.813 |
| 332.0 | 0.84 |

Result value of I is 0.981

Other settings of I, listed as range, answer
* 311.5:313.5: 1.18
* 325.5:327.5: 0.811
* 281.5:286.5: 1.38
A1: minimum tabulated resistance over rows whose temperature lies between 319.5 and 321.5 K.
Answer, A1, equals 0.977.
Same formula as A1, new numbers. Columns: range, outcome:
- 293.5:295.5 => 1.09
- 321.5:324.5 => 0.866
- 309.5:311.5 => 1.15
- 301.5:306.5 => 0.854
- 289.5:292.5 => 1.26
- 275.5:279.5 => 1.38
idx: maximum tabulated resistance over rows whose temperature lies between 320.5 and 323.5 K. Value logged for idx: 0.977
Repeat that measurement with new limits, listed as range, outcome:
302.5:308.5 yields 1.06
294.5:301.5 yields 1.09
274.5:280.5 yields 1.39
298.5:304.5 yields 0.903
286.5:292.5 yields 1.37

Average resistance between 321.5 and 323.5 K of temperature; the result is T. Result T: 0.925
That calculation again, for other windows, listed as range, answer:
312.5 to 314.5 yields 1.18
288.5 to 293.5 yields 1.28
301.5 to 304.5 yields 0.876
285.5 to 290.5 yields 1.35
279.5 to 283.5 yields 1.38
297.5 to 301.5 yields 0.879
